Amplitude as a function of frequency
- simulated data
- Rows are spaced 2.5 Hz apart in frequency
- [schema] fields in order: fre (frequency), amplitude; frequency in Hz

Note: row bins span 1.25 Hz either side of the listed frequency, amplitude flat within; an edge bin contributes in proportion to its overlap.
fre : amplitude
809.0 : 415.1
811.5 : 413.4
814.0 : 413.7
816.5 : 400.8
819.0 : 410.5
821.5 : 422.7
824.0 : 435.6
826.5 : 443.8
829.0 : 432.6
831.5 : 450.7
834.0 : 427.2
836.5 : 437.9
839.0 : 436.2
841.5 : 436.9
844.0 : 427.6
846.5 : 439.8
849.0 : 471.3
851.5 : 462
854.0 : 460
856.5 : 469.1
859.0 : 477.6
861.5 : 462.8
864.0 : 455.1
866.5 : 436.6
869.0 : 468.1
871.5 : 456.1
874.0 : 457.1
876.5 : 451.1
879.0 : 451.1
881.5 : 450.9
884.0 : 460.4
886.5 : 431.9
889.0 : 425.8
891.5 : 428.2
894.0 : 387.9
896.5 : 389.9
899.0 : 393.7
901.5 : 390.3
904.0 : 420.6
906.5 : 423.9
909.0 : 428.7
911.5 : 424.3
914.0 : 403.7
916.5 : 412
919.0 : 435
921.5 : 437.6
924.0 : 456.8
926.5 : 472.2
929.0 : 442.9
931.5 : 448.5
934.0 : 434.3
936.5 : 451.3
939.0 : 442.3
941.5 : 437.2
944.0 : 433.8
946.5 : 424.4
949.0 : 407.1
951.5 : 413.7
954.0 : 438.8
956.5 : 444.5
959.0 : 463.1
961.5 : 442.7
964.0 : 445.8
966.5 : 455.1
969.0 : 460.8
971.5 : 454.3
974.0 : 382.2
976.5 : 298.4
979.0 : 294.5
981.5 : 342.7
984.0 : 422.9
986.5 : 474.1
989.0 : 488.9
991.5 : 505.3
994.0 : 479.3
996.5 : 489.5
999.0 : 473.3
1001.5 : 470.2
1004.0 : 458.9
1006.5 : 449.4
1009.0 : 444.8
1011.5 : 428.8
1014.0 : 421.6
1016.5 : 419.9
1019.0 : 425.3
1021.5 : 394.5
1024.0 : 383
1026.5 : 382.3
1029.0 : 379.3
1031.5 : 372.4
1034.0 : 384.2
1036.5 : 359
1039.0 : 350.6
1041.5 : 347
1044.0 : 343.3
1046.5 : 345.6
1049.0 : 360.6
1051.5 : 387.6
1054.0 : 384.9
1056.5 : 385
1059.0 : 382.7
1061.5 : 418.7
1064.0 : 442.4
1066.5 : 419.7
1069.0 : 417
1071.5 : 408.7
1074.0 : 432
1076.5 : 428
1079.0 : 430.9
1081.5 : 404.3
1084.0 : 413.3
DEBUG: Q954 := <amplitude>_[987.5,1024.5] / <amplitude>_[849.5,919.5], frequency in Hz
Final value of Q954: 1.0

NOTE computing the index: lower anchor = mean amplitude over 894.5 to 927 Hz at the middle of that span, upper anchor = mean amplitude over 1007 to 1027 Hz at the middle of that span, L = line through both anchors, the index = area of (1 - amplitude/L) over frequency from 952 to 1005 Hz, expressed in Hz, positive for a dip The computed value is -2.5 Hz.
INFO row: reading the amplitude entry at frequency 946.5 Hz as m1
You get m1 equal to 424.4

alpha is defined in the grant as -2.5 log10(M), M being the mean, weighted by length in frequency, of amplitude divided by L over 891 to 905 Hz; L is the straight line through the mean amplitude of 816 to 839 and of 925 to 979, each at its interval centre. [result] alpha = 0.08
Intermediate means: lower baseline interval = 430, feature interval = 400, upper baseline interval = 430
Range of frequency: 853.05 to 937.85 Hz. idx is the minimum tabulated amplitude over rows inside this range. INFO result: 387.9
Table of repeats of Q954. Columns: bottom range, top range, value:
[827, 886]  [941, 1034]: 0.95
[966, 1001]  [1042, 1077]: 0.92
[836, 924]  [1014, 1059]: 0.86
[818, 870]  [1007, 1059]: 0.87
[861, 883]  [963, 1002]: 0.95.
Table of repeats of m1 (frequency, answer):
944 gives 433.8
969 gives 460.8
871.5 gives 456.1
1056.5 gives 385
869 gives 468.1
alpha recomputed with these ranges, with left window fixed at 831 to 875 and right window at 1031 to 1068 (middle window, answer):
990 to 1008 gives -0.19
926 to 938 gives -0.06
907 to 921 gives 0.02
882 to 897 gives 0.04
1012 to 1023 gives -0.07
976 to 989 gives 0.06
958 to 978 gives -0.04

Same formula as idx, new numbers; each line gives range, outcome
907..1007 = 294.5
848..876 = 436.6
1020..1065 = 343.3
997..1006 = 458.9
